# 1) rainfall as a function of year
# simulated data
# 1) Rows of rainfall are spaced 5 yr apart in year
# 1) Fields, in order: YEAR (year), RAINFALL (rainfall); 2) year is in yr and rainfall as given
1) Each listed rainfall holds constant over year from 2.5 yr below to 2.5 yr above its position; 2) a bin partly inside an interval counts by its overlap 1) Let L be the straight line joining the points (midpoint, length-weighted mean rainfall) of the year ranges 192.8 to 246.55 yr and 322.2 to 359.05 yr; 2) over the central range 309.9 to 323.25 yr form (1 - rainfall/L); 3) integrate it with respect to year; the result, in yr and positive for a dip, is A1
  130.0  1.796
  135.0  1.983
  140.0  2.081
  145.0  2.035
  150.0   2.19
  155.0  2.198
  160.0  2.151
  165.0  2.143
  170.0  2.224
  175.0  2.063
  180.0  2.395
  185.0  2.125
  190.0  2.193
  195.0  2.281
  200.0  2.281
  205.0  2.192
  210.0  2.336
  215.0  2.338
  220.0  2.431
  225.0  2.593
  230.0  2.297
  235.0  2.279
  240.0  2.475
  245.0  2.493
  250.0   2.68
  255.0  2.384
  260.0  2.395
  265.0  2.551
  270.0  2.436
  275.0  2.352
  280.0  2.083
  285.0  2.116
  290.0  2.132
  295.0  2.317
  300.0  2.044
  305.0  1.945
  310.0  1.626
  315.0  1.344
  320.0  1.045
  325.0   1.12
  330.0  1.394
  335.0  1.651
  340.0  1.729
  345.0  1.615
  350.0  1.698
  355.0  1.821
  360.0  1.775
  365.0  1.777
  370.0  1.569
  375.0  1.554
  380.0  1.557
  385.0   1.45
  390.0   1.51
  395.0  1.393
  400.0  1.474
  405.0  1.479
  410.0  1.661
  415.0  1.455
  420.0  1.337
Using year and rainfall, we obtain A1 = 3.57 yr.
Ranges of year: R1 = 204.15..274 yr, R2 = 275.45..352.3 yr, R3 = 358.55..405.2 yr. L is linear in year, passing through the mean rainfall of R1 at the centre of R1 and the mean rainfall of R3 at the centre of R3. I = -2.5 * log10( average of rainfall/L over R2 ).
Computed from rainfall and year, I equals 0.138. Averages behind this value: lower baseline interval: 2.42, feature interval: 1.74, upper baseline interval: 1.55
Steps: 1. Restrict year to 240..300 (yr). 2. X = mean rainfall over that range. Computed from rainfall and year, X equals 2.35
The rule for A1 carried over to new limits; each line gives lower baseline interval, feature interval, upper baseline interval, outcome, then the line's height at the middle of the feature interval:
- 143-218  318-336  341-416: 4.82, 1.75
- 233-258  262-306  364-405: -0.50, 2.2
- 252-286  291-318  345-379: 3.18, 2.09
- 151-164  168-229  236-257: 0.88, 2.32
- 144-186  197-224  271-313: -2.38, 2.14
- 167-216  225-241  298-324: -2.97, 2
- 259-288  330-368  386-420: 2.58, 1.83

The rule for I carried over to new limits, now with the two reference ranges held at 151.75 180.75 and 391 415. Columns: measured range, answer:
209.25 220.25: -0.16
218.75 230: -0.22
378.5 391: 0.03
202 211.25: -0.10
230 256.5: -0.24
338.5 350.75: -0.01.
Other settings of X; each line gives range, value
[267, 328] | 1.88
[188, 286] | 2.36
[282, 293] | 2.13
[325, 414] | 1.58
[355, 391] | 1.62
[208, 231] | 2.41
